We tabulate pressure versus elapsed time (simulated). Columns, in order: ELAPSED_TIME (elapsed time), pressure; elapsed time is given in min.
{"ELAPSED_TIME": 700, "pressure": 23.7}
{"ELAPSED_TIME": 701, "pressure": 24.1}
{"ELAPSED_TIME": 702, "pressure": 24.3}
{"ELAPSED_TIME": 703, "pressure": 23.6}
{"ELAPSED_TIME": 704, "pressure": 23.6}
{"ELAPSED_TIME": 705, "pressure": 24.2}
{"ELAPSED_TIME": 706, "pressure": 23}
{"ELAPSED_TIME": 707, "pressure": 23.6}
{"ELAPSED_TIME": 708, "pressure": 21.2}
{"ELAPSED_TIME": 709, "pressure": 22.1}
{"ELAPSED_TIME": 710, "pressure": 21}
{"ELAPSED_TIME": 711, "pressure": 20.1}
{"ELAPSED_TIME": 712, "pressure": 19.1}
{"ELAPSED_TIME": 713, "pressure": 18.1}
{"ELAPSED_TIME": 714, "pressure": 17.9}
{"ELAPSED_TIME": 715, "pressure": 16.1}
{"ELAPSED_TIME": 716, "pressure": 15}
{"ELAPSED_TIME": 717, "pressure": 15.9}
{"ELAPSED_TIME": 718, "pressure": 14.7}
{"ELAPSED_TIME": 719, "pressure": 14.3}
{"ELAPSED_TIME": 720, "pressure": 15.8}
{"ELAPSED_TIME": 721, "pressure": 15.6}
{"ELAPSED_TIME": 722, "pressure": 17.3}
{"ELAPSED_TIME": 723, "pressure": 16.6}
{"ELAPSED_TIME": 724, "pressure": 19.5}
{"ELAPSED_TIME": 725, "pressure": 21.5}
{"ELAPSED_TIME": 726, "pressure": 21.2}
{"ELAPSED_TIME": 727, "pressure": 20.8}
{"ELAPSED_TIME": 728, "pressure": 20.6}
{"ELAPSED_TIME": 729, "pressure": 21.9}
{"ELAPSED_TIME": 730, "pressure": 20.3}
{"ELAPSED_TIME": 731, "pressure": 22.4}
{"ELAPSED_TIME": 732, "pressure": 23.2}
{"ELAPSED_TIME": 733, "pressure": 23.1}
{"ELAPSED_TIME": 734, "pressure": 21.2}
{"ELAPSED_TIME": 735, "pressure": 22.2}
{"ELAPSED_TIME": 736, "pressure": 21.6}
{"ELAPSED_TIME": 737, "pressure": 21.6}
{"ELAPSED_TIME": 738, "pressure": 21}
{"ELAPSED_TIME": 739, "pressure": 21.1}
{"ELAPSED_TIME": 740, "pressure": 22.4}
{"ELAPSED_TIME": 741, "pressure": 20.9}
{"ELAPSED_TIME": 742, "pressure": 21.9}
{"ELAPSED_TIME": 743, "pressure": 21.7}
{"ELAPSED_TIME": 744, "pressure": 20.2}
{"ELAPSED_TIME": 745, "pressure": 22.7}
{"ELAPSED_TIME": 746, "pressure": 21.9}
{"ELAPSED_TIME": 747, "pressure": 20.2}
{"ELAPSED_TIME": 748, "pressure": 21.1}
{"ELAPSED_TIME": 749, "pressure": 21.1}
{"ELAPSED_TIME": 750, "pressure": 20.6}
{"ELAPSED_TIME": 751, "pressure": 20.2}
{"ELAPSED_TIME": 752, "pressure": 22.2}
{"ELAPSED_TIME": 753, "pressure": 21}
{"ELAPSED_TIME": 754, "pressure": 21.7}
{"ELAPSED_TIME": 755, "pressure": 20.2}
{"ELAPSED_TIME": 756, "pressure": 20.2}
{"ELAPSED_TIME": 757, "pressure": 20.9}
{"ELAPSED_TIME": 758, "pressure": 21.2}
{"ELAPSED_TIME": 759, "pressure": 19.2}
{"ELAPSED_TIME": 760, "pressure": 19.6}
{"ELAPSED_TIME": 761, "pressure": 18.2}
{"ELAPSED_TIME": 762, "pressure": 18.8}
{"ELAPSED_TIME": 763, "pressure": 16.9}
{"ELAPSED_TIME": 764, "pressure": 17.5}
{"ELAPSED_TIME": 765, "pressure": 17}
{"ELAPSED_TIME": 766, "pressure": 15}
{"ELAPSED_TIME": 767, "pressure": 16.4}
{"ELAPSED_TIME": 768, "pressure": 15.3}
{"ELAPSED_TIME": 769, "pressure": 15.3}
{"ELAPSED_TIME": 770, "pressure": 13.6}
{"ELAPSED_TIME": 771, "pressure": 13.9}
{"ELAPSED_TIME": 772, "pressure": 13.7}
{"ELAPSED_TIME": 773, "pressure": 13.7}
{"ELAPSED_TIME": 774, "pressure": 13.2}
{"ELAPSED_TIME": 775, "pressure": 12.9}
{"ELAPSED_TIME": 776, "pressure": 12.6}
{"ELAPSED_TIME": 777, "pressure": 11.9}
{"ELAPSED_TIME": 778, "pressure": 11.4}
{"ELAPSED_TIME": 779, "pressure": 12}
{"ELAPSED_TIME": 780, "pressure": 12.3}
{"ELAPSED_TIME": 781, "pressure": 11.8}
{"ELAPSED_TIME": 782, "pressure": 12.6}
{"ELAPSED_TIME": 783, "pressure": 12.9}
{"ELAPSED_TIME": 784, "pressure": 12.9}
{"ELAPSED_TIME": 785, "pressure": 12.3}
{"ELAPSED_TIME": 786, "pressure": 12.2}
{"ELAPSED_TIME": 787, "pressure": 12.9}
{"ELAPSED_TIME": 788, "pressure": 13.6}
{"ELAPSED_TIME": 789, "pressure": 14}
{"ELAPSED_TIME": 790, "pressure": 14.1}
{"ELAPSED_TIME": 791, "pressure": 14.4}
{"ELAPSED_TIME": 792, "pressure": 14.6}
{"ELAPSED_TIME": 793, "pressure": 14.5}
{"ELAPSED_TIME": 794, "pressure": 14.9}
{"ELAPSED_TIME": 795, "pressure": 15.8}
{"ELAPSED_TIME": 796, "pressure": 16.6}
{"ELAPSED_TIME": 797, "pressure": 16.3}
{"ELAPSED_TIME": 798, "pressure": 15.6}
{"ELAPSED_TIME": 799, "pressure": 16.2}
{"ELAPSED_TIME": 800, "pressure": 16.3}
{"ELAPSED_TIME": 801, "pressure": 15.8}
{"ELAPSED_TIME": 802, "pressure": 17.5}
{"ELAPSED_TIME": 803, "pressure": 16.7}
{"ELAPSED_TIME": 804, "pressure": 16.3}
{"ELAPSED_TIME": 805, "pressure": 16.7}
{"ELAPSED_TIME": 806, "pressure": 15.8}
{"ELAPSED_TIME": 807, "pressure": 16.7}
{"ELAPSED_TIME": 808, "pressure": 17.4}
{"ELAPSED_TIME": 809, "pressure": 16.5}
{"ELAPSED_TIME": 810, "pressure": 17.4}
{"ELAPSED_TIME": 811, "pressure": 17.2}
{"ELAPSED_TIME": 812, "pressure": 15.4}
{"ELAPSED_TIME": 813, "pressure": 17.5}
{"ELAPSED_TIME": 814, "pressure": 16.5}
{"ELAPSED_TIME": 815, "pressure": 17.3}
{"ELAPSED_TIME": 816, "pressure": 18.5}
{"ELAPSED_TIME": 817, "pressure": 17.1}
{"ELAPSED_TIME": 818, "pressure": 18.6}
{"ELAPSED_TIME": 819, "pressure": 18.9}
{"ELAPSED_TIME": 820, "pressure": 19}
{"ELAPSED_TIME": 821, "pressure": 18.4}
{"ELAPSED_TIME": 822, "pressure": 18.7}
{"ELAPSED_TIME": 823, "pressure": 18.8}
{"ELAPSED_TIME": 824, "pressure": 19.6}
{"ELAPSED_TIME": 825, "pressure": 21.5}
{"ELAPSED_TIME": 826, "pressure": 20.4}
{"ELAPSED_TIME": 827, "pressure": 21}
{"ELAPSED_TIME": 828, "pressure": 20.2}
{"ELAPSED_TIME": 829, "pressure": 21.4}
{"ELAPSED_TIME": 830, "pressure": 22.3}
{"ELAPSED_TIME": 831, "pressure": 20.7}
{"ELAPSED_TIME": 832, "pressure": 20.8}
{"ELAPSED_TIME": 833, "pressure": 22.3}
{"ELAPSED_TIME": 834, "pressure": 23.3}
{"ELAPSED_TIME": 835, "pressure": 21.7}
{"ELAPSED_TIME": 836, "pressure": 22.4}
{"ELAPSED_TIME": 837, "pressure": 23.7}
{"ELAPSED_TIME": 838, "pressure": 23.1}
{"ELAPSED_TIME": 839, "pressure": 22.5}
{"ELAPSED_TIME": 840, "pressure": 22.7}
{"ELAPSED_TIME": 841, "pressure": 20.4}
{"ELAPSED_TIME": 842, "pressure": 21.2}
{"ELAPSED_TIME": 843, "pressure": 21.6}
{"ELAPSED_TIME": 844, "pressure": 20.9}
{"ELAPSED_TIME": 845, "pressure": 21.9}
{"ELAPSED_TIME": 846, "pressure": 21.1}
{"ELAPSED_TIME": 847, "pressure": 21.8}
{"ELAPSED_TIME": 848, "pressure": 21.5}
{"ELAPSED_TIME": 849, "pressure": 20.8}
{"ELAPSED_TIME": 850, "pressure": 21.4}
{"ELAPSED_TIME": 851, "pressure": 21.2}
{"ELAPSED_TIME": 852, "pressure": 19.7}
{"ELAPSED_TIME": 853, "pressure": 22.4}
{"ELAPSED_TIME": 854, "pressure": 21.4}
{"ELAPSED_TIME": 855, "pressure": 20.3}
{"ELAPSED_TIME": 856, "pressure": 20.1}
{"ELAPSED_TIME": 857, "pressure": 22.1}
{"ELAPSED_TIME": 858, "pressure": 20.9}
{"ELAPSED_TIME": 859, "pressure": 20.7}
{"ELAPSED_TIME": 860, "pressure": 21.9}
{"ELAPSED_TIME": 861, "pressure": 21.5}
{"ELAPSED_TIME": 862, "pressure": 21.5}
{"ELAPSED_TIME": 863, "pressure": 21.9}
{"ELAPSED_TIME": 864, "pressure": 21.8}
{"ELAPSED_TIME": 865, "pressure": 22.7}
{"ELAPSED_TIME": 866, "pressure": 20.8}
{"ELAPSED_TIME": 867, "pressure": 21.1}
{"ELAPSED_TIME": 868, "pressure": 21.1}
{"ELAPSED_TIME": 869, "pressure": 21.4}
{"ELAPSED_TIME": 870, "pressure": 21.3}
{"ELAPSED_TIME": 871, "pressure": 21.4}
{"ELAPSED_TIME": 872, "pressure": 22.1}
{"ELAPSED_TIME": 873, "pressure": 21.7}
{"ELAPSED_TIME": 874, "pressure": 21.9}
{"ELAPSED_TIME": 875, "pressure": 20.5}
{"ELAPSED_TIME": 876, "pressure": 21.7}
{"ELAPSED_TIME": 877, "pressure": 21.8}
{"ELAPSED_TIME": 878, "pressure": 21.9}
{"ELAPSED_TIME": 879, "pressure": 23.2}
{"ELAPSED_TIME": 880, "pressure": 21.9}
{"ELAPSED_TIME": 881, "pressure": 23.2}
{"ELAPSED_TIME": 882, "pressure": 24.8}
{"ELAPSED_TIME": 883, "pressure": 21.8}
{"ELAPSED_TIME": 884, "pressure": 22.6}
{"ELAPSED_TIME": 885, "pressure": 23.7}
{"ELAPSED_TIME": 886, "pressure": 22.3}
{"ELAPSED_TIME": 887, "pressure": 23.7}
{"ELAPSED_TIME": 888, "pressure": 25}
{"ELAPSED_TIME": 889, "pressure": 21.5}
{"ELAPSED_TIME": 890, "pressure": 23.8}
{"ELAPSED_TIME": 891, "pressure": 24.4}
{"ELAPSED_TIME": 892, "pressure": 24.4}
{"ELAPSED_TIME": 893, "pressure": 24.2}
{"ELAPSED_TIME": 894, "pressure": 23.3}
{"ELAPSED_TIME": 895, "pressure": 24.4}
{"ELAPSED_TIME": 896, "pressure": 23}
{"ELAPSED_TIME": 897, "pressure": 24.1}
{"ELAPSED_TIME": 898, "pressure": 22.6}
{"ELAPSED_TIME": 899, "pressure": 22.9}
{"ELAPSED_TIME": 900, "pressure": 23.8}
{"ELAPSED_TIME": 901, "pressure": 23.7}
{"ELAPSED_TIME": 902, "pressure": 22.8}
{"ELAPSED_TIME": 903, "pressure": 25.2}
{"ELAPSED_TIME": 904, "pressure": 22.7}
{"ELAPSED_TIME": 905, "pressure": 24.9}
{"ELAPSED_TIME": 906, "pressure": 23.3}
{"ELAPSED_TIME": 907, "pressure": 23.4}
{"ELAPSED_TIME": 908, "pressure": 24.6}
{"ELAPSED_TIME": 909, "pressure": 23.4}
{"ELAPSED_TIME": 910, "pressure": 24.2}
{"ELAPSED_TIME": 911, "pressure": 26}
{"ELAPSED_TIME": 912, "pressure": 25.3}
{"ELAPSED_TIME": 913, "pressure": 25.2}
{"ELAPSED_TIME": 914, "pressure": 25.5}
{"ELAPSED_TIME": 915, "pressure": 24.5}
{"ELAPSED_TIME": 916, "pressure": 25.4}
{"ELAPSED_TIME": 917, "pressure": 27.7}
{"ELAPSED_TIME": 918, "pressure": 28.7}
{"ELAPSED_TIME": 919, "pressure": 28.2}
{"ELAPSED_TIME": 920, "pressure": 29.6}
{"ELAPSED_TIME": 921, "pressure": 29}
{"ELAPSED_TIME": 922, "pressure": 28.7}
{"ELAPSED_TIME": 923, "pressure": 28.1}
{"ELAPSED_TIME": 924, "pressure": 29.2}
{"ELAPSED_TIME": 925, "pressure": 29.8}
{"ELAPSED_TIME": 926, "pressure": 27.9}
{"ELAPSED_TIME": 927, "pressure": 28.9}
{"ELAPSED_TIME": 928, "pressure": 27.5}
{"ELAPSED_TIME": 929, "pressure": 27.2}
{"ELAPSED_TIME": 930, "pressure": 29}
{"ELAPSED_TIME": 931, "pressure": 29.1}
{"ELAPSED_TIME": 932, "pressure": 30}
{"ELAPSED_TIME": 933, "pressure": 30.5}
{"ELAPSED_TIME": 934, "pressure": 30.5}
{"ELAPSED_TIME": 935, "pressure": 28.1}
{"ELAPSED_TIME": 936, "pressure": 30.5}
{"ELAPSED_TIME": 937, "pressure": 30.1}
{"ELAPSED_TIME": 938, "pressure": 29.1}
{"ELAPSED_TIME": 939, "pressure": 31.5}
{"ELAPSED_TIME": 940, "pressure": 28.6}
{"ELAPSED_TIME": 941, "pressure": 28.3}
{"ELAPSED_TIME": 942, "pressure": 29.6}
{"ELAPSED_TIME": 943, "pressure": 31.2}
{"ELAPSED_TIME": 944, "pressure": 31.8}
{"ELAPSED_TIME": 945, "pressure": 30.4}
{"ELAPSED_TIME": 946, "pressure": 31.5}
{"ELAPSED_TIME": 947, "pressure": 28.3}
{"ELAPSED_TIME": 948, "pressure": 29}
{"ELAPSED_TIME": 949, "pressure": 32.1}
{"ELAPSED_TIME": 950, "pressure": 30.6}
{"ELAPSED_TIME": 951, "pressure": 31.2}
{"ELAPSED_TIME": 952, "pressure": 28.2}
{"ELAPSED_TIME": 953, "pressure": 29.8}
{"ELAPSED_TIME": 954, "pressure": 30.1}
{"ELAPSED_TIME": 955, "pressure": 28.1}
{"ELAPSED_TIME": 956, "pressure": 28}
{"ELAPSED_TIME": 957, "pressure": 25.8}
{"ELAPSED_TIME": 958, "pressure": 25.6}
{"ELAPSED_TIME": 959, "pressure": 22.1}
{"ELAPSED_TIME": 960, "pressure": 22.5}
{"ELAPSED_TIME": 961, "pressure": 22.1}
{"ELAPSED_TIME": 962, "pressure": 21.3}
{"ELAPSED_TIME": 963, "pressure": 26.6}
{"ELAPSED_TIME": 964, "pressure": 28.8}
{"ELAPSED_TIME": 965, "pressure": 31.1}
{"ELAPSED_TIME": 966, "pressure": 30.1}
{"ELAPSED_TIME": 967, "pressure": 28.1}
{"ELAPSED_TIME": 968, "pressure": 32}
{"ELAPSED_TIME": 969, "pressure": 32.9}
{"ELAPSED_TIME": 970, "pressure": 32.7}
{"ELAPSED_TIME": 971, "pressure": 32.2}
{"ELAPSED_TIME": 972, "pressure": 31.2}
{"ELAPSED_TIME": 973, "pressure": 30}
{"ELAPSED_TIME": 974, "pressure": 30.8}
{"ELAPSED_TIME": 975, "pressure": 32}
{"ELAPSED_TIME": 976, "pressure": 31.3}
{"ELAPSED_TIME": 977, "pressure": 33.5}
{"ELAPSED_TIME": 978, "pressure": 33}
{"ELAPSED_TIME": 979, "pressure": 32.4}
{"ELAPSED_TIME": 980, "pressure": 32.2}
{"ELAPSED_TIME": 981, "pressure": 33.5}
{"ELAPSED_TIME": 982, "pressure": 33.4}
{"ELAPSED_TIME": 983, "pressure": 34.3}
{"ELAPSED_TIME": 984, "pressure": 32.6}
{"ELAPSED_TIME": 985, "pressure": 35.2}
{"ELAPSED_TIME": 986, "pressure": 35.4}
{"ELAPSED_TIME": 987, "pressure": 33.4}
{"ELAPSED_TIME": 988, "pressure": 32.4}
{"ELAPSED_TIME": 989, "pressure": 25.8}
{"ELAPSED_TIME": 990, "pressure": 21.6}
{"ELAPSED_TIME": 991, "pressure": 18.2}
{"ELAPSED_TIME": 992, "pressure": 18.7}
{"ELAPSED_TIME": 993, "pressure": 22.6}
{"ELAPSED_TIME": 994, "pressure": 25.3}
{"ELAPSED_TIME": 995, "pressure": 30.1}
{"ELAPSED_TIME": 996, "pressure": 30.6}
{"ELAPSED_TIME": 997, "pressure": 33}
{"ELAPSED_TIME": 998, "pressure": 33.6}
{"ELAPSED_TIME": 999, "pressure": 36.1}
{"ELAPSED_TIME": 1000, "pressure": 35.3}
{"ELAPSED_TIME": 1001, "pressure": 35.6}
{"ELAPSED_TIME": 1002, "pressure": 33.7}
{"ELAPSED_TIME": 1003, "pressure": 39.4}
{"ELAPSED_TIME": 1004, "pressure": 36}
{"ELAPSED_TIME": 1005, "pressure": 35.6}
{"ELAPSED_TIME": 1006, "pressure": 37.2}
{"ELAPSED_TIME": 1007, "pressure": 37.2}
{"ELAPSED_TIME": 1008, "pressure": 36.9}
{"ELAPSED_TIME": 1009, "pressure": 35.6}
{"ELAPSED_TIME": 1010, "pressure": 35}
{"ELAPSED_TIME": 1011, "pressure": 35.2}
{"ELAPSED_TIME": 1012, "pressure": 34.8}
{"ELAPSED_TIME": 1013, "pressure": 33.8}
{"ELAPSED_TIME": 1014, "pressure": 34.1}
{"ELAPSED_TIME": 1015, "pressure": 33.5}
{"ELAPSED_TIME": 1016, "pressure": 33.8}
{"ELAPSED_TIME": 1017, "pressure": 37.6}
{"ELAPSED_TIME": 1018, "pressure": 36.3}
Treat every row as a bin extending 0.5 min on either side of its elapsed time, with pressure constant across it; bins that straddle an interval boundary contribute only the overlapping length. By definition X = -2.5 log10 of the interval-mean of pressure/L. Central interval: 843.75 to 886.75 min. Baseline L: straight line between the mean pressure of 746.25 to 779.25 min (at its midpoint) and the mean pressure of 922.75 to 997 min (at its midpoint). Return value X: 0.09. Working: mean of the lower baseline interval 17.3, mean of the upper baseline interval 29.3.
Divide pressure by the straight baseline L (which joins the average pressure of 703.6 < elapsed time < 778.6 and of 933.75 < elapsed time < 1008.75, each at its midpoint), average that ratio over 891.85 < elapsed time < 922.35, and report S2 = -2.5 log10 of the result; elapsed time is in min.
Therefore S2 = 0.09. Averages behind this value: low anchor 19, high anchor 30.4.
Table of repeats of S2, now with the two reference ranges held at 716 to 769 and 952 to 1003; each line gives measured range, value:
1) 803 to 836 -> 0.22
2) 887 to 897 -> 0.10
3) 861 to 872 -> 0.16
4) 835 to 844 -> 0.08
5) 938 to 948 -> -0.06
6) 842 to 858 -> 0.15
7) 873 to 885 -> 0.15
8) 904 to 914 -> 0.10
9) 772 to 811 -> 0.44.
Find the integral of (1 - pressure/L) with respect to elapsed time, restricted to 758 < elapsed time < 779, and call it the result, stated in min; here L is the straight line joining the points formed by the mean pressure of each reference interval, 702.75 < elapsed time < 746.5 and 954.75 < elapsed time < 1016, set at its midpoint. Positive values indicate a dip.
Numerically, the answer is 6.37 min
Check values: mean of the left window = 20.3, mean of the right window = 31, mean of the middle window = 15.4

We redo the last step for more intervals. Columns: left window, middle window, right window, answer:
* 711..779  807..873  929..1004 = 8.4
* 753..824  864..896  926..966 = 1.1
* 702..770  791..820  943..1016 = 8.1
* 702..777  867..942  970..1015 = 7.0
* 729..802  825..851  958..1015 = 0.3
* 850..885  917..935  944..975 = -1.8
